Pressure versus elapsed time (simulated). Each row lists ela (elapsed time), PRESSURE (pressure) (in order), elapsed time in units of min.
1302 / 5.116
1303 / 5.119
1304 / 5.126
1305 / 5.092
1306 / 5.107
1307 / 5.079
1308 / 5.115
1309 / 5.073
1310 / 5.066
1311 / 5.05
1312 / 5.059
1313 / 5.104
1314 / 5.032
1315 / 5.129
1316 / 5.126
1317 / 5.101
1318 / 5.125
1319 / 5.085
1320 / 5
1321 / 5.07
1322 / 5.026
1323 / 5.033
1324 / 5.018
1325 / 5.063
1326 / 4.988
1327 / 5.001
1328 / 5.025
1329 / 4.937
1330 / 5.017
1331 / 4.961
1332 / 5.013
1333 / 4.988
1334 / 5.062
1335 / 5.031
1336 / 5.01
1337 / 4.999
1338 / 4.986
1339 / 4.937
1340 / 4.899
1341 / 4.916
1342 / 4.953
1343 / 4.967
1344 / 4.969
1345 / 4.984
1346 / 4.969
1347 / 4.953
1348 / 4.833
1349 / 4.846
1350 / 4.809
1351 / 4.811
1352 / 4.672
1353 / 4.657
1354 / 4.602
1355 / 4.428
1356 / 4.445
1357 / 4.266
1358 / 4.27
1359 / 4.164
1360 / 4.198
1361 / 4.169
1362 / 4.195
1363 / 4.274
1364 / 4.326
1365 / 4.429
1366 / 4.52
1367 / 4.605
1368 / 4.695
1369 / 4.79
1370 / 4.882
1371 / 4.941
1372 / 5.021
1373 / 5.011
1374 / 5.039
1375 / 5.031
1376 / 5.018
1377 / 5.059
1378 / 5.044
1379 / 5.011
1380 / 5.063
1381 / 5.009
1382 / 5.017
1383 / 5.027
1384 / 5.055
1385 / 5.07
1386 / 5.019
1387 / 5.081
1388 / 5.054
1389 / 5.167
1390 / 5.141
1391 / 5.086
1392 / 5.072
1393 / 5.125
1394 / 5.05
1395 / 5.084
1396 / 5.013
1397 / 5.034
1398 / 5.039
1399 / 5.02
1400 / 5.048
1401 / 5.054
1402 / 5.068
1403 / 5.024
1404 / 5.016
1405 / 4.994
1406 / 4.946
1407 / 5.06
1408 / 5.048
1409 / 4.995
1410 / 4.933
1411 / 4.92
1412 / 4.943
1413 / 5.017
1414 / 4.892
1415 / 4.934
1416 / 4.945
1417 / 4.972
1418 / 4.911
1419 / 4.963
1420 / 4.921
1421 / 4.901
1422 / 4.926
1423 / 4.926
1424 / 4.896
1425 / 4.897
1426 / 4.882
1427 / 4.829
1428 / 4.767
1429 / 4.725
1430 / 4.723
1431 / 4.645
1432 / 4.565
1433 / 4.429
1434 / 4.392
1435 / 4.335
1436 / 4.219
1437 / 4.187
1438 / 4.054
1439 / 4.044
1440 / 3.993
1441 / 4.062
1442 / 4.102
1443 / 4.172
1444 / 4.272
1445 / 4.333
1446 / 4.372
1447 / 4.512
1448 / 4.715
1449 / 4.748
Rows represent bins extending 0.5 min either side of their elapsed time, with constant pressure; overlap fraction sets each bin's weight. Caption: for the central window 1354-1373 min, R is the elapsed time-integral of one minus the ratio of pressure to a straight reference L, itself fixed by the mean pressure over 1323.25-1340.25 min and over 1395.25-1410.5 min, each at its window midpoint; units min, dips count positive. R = 1.94 min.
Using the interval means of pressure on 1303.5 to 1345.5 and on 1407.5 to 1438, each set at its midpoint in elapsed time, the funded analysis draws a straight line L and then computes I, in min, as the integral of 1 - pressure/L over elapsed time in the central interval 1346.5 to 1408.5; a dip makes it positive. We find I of 0.6 min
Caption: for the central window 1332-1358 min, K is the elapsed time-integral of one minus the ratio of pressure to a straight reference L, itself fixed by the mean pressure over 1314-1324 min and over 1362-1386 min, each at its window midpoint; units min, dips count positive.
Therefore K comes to 0.7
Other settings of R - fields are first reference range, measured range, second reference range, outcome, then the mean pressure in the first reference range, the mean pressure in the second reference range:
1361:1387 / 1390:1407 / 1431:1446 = -1.6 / 4.84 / 4.24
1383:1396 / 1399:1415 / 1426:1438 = -0.5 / 5.08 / 4.52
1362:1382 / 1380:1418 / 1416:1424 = -1.1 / 4.82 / 4.93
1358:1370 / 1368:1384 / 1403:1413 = -1.5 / 4.41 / 4.99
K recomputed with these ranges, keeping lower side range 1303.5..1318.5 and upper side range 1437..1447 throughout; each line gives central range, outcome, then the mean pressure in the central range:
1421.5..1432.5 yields -1.33 min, 4.8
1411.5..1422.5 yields -1.49 min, 4.94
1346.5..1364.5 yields 1.08 min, 4.5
